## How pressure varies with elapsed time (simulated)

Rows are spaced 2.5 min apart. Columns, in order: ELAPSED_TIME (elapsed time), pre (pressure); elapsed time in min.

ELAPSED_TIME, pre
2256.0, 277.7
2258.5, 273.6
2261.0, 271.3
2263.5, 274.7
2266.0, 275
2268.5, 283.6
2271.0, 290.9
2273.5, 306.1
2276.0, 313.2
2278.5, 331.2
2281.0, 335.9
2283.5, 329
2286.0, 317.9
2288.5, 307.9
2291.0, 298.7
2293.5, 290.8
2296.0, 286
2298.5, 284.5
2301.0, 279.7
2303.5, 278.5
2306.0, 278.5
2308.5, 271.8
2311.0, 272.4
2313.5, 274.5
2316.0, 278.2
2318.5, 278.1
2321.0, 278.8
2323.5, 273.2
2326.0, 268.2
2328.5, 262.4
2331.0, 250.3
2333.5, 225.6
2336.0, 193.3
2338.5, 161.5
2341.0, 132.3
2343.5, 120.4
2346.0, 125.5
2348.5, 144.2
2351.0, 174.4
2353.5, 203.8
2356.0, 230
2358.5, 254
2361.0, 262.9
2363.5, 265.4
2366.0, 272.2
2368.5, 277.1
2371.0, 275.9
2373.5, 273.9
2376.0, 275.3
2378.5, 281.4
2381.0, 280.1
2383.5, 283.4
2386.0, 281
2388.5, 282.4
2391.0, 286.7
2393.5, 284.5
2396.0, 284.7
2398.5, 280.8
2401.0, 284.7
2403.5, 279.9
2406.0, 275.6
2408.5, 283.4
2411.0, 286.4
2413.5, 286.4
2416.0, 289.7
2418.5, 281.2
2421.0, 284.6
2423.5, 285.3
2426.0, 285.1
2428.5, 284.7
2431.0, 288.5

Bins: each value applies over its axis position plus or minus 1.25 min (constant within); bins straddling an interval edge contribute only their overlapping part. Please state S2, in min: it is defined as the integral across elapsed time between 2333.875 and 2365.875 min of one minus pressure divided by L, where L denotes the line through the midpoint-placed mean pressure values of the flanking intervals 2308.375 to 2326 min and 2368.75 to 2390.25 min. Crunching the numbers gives 9.7 min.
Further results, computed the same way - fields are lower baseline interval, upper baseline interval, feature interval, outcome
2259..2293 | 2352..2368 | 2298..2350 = 7.46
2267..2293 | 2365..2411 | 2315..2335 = 2.33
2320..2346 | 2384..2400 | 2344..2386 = 1.85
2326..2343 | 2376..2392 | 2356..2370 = -0.78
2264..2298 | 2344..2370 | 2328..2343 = 2.87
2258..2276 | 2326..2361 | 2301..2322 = -3.94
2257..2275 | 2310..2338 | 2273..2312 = -4.02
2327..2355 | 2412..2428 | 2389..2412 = -2.06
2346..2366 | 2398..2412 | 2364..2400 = -4.17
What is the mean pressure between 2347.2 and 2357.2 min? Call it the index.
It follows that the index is 188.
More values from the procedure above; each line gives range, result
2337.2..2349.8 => 137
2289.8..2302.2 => 288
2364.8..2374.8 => 275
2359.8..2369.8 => 269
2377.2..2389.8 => 282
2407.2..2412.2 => 285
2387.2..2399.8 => 284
